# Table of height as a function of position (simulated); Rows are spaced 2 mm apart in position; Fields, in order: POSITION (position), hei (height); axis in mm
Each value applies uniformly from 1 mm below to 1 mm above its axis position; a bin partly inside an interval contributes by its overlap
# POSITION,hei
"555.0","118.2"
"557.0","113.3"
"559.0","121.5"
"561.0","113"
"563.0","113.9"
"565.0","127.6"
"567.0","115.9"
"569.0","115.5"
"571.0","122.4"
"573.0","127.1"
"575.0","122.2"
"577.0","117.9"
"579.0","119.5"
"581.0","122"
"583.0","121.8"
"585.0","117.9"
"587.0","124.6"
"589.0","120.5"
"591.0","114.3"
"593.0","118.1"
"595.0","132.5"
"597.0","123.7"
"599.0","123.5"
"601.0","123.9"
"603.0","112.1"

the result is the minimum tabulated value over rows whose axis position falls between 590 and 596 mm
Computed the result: 114.3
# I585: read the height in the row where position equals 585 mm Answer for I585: 117.9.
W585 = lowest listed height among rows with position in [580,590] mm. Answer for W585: 117.9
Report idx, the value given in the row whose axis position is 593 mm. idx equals 118.1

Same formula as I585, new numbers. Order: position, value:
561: 113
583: 121.8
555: 118.2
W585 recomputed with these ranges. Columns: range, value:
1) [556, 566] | 113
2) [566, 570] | 115.5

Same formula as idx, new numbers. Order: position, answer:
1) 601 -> 123.9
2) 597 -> 123.7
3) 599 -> 123.5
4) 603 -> 112.1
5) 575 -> 122.2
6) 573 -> 127.1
